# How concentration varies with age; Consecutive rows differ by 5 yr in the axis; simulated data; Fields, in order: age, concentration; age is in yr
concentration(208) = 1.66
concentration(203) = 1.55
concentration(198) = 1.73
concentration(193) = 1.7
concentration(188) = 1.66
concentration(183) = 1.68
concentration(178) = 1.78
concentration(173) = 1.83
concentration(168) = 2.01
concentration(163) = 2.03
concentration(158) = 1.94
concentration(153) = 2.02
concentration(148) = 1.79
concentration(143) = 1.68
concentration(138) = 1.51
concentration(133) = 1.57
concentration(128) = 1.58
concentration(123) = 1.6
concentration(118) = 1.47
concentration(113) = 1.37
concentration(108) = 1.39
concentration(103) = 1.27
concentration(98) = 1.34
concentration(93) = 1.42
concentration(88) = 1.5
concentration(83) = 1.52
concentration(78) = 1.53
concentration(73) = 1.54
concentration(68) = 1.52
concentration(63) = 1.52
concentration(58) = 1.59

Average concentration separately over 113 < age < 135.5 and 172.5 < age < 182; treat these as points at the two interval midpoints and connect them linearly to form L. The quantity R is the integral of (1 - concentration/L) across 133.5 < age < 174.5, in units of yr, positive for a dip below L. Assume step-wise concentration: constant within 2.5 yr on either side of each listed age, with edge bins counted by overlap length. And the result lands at -4.00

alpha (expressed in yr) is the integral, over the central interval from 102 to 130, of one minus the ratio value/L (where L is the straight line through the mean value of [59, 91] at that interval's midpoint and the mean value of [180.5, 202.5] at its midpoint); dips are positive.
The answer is 2.2 yr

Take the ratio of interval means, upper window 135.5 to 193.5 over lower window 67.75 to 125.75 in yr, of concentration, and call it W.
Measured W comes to 1.2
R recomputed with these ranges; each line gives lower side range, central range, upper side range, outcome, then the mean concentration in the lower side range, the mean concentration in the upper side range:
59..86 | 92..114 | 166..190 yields 3.45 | 1.53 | 1.79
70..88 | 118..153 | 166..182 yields 1.65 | 1.53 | 1.85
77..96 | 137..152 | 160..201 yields -0.26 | 1.49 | 1.8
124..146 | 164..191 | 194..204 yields -2.73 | 1.59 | 1.66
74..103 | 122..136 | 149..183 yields 0.91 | 1.45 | 1.91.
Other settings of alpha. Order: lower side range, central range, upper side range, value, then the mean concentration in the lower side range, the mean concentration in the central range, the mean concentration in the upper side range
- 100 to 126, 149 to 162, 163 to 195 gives -2.3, 1.42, 1.96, 1.8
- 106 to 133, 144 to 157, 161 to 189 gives -1.5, 1.49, 1.88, 1.84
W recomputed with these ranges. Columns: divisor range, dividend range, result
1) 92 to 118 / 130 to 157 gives 1.26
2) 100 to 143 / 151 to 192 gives 1.26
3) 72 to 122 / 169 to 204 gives 1.20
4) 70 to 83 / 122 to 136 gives 1.03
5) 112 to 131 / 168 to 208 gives 1.13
